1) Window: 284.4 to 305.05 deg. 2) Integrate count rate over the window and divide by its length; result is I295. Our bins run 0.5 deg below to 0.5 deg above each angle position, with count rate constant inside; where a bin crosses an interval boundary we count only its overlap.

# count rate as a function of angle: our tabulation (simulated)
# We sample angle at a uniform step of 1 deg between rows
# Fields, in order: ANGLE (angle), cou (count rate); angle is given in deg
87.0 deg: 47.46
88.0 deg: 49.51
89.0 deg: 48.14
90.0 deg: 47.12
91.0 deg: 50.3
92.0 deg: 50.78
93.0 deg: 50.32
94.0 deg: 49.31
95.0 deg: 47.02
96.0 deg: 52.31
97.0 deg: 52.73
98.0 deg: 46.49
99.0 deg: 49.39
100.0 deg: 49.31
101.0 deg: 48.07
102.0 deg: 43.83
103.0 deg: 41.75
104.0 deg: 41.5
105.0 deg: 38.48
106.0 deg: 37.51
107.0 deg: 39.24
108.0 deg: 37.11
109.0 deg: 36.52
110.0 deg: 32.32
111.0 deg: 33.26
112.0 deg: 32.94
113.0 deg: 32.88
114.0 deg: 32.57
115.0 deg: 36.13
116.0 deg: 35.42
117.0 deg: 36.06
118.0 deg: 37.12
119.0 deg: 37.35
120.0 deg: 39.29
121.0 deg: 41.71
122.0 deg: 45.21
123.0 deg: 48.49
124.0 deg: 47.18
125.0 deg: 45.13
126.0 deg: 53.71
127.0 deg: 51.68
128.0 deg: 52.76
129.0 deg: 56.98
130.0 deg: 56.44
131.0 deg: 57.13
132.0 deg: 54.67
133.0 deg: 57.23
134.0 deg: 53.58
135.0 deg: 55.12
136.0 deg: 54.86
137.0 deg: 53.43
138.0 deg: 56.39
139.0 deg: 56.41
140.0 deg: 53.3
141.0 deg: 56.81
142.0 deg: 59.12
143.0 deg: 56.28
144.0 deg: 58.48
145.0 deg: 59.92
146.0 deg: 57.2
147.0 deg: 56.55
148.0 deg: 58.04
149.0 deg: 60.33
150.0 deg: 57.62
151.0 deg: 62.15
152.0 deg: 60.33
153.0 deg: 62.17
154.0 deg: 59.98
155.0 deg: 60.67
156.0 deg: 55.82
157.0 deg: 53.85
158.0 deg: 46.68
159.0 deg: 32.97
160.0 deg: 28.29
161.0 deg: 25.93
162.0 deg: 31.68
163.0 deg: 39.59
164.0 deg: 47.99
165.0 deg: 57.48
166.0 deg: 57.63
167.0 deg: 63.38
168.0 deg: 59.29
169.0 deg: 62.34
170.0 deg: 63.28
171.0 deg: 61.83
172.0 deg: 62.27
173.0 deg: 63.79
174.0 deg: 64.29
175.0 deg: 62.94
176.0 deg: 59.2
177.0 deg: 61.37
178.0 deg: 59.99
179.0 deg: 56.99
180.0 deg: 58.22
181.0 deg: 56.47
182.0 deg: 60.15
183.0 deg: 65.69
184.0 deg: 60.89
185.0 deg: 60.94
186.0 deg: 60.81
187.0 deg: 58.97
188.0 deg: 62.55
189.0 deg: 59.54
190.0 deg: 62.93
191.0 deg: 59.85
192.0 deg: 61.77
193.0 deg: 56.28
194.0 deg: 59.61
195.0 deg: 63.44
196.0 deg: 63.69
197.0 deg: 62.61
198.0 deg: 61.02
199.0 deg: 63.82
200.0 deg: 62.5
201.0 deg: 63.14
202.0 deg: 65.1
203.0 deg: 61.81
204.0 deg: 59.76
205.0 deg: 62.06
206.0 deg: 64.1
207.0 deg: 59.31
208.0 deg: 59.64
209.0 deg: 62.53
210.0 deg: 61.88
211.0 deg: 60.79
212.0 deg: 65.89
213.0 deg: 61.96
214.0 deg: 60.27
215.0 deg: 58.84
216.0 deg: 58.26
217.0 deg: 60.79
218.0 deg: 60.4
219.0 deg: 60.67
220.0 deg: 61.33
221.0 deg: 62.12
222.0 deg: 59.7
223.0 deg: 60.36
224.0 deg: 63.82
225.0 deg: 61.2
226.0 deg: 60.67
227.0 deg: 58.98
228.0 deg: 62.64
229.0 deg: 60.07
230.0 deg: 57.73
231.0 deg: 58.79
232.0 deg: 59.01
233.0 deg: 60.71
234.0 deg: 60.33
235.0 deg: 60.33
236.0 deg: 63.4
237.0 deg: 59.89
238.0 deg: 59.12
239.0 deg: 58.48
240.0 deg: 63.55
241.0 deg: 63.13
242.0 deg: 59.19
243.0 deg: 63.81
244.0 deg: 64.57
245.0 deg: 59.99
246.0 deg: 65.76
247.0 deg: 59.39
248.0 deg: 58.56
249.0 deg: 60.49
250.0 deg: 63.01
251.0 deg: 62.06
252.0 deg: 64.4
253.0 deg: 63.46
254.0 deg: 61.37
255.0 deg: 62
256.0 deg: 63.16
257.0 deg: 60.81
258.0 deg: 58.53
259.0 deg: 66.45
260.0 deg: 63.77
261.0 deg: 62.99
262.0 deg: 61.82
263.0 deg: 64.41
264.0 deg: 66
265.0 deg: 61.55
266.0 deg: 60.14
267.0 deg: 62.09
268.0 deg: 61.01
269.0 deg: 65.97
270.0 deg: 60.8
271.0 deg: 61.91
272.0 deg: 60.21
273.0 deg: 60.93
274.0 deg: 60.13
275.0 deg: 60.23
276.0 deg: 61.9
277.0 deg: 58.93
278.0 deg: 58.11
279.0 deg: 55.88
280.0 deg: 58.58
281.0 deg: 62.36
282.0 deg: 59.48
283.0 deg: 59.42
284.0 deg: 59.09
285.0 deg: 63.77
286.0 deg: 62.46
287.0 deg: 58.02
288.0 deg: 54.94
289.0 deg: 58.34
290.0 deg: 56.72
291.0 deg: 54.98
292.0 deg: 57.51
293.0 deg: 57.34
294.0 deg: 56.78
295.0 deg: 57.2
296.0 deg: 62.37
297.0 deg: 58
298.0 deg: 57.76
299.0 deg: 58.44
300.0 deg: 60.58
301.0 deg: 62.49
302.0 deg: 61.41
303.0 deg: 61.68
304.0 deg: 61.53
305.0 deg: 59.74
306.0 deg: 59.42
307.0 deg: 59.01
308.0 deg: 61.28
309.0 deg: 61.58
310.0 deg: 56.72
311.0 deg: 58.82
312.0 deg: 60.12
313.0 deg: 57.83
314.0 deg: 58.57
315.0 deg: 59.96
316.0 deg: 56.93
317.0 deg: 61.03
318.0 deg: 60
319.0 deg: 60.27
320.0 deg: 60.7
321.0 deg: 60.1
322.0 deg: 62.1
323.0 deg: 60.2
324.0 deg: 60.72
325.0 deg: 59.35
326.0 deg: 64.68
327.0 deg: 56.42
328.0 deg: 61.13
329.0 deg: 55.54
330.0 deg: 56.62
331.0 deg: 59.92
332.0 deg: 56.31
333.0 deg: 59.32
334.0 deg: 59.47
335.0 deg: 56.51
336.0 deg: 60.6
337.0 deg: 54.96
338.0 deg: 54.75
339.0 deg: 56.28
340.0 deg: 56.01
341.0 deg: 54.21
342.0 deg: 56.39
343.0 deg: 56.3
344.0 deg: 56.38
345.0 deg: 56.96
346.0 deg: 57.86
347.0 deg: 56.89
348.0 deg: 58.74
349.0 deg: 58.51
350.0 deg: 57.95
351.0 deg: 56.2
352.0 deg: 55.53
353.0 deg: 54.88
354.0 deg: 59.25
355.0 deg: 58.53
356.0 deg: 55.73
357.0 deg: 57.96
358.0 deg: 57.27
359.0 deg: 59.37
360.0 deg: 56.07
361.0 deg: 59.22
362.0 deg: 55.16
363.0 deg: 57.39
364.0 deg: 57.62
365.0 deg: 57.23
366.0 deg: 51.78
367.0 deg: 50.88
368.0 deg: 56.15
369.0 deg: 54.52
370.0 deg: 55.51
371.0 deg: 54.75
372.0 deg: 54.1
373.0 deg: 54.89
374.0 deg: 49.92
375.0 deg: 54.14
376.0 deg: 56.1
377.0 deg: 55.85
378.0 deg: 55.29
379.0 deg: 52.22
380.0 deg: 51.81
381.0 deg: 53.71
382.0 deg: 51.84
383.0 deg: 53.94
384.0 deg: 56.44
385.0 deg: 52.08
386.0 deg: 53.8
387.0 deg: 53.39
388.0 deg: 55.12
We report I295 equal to 59.1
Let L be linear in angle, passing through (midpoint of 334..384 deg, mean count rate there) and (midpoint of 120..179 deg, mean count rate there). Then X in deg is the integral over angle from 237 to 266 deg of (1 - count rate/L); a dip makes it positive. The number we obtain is -3.7 deg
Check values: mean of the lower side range 54.4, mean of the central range 62.1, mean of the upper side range 55.8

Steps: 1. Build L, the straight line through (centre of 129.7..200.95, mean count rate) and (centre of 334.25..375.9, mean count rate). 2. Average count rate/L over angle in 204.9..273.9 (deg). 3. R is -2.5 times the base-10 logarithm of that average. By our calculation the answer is -0.087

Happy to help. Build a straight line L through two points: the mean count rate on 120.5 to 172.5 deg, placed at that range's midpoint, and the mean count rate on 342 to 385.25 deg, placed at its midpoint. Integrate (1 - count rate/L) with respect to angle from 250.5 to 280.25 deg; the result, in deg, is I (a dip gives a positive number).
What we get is -3.8 deg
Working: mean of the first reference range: 53.6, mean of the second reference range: 55.7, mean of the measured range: 61.7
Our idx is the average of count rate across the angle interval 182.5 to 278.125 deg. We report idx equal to 61.5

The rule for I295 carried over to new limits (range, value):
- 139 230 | 58.6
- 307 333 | 59.5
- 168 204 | 61.4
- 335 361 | 57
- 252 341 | 59.9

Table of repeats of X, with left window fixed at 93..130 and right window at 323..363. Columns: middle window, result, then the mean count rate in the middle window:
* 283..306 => -2.0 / 59.2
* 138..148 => -2.7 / 57.1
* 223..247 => -4.8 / 61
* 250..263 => -2.6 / 62.7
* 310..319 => -0.5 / 59.1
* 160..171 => -0.9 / 50.3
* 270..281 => -1.3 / 59.9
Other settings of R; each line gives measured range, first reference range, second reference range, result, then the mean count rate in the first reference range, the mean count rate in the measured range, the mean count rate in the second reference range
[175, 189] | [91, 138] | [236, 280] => -0.14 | 45.4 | 60.2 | 61.6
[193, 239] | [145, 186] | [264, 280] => -0.05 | 56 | 61.1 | 60.8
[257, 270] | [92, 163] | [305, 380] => -0.16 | 47.9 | 62.7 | 57.4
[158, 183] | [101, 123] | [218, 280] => -0.13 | 38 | 54.1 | 61.3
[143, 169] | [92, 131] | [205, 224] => -0.04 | 43.6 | 52.8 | 61.1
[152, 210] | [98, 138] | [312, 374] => -0.20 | 44.6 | 58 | 57.4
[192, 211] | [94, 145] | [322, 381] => -0.22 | 46.7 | 61.8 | 56.6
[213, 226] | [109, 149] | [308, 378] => -0.16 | 48.7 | 60.7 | 57.4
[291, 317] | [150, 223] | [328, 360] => -0.03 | 58.6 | 59.3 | 57.2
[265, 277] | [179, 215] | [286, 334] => -0.02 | 61.3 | 61.3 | 59.2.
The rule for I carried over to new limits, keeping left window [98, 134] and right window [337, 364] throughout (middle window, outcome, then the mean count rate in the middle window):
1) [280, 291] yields -1.2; 59.2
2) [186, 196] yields -2.7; 60.7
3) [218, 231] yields -2.9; 60.7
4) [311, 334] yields -1.7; 59.4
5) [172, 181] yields -2.6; 60.7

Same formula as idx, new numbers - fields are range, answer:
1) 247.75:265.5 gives 62.5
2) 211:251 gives 61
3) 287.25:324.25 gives 59.3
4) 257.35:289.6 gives 60.9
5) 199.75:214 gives 62.1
